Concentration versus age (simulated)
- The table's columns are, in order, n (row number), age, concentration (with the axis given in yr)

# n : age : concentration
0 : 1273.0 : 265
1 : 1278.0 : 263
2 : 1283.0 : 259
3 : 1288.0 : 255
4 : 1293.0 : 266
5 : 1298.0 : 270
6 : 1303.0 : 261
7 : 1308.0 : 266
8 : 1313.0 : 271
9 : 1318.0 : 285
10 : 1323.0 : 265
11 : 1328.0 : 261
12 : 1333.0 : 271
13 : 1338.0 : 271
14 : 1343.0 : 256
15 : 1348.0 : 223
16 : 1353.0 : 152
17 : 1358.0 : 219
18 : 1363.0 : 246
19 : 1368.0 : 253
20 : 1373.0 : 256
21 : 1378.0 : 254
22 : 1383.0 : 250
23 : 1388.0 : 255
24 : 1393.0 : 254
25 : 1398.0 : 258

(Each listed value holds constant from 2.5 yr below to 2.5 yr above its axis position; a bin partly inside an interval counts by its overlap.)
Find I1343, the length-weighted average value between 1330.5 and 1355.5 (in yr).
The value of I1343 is 235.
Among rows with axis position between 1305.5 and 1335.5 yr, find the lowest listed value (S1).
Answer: 261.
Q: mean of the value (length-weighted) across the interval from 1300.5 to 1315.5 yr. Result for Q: 266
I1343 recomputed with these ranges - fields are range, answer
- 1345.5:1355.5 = 188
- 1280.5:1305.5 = 262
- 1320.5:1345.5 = 265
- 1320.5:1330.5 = 263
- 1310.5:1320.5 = 278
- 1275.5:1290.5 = 259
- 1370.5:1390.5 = 254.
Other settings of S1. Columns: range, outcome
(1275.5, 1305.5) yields 255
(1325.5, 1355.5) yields 152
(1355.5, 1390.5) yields 219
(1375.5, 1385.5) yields 250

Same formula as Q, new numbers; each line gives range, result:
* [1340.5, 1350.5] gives 240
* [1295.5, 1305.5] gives 266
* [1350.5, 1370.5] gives 218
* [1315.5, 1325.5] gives 275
